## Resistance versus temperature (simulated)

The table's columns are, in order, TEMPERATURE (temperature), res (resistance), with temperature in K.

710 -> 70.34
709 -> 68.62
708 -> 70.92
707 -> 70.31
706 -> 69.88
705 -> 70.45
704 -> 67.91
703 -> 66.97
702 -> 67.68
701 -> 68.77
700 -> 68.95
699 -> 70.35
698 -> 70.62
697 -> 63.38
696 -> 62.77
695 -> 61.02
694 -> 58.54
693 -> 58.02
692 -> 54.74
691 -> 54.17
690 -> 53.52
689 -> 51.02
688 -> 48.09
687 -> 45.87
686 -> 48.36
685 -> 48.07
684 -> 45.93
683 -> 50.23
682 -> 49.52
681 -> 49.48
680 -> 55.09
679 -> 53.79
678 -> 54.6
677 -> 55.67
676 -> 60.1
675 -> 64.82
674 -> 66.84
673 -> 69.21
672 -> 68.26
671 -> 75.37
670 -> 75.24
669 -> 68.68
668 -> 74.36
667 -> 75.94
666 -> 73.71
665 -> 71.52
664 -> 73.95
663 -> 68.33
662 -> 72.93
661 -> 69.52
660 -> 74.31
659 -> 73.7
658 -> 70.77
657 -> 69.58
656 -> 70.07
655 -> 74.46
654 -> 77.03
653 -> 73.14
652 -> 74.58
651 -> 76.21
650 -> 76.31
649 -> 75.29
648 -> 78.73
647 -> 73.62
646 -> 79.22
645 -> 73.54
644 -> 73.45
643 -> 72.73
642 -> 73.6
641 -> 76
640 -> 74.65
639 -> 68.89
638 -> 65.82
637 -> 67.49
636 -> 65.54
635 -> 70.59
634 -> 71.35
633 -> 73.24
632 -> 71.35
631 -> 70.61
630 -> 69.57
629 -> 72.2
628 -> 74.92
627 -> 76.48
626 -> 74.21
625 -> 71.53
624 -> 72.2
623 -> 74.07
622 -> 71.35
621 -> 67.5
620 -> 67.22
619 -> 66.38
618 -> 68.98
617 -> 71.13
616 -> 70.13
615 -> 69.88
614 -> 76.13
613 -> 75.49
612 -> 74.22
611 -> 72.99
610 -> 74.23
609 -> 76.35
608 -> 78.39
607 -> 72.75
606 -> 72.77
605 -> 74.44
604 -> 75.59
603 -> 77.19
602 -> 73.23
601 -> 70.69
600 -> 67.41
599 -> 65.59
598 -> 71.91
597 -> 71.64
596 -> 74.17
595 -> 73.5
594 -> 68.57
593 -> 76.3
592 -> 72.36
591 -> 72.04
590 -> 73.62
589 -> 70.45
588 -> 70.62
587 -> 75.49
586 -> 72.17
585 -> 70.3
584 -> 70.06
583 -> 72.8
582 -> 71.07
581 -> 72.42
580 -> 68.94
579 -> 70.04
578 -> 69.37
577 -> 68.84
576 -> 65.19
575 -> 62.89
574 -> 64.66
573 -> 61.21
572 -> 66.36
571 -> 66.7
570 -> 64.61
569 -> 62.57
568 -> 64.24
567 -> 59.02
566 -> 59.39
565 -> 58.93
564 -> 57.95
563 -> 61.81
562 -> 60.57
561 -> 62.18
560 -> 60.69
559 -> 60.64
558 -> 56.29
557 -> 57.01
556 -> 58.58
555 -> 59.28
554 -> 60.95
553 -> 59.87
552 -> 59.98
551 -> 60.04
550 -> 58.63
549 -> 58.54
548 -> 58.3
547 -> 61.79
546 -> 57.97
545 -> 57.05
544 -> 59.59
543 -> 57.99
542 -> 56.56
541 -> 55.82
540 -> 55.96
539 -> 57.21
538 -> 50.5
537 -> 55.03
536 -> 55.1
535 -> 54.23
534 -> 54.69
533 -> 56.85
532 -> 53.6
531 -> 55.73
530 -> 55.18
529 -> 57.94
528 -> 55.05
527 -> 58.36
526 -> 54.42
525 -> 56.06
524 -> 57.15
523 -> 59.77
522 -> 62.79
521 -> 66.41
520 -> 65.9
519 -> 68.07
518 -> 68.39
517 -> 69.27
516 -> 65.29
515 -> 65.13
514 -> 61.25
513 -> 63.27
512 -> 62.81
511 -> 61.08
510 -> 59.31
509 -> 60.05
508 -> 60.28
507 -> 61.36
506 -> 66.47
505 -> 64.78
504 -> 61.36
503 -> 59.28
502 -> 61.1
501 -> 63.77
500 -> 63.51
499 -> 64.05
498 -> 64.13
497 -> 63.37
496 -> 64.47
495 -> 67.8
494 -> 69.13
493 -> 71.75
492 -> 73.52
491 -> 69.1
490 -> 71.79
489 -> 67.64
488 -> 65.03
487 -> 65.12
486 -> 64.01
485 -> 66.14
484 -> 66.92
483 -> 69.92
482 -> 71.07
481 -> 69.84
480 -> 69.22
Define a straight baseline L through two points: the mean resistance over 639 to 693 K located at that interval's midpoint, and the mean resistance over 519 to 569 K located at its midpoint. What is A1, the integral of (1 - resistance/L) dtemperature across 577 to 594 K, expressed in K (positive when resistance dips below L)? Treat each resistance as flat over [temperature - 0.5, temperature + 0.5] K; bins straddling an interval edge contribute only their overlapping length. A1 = -2.9 K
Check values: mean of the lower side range 58.5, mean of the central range 71.6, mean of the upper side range 66.1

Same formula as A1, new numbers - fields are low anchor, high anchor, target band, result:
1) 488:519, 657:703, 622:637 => -2.01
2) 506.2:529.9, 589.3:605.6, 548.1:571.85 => 2.44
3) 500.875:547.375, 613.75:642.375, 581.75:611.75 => -2.22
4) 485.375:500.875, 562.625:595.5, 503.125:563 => 6.84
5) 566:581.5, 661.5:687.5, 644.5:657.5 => -2.44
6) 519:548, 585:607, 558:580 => 0.92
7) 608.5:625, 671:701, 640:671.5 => -4.89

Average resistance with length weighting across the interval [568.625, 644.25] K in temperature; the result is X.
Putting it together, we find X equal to 71.1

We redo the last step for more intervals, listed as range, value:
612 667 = 72.4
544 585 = 62.7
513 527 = 62.9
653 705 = 63.7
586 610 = 72.8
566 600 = 68.9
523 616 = 64.6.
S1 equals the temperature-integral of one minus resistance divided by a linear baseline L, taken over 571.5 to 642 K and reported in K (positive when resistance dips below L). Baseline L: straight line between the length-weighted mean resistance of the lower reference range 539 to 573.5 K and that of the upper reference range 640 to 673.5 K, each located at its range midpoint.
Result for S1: -4.92 K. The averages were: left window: 59.9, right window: 73.5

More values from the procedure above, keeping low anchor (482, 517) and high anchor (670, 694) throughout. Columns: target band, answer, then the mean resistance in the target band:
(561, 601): -4.5 K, 67.8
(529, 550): 2.2 K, 56.5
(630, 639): -1.7 K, 69.5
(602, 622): -4.4 K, 72.7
